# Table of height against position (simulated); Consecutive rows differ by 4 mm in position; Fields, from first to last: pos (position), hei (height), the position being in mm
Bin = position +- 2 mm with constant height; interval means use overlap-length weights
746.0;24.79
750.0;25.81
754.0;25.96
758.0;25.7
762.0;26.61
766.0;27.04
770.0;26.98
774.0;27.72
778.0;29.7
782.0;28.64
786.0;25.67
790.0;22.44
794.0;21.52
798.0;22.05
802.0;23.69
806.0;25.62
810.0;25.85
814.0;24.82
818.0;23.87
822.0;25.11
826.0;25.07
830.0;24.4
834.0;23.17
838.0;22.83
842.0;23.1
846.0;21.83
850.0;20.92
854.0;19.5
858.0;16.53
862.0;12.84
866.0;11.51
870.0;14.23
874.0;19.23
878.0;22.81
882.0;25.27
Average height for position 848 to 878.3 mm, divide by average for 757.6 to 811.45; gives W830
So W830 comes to 0.66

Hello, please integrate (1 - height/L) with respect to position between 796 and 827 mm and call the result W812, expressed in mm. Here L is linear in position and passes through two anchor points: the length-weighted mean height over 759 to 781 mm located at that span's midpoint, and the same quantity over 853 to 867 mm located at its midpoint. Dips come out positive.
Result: -4.0 mm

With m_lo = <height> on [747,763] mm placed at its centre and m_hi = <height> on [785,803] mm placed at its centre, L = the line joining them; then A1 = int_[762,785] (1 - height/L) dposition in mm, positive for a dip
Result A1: -3.14 mm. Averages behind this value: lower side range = 25.9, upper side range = 22.9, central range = 27.8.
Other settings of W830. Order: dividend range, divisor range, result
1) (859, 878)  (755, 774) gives 0.58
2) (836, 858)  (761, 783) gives 0.76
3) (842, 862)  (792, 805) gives 0.85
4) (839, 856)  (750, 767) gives 0.82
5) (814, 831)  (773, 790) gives 0.90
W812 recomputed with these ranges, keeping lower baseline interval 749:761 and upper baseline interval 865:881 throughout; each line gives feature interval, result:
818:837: -3.1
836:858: -1.8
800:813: -1.6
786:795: 0.2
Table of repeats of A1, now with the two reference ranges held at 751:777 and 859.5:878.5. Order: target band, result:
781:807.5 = -0.6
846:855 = -1.6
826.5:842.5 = -3.6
